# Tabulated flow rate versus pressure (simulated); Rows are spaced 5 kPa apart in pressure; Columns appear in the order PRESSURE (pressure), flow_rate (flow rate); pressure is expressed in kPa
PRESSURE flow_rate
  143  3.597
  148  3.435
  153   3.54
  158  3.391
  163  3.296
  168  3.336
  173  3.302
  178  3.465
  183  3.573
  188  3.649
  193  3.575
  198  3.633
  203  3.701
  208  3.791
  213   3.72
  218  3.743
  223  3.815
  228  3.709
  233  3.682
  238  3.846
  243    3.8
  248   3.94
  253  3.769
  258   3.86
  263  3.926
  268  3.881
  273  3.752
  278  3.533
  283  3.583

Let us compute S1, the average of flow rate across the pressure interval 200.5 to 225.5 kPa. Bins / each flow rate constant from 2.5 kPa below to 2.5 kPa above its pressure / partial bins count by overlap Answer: 3.75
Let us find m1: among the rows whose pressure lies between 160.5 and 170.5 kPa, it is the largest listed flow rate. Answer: 3.336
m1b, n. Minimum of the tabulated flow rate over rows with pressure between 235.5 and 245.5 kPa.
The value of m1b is 3.8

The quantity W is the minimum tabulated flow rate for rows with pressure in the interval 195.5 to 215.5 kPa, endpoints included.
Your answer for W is 3.633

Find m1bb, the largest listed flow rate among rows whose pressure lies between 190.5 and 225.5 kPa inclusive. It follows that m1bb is 3.815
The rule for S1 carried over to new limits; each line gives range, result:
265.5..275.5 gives 3.82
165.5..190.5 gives 3.46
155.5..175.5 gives 3.33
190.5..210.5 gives 3.67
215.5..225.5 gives 3.78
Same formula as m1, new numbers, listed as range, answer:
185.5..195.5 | 3.649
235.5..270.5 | 3.94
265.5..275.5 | 3.881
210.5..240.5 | 3.846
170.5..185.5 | 3.573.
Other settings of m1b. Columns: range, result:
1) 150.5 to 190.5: 3.296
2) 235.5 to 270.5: 3.769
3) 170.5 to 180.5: 3.302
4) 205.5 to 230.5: 3.709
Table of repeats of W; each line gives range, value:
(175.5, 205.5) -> 3.465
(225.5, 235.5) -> 3.682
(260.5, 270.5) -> 3.881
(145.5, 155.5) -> 3.435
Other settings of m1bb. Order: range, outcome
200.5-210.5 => 3.791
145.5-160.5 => 3.54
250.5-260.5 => 3.86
